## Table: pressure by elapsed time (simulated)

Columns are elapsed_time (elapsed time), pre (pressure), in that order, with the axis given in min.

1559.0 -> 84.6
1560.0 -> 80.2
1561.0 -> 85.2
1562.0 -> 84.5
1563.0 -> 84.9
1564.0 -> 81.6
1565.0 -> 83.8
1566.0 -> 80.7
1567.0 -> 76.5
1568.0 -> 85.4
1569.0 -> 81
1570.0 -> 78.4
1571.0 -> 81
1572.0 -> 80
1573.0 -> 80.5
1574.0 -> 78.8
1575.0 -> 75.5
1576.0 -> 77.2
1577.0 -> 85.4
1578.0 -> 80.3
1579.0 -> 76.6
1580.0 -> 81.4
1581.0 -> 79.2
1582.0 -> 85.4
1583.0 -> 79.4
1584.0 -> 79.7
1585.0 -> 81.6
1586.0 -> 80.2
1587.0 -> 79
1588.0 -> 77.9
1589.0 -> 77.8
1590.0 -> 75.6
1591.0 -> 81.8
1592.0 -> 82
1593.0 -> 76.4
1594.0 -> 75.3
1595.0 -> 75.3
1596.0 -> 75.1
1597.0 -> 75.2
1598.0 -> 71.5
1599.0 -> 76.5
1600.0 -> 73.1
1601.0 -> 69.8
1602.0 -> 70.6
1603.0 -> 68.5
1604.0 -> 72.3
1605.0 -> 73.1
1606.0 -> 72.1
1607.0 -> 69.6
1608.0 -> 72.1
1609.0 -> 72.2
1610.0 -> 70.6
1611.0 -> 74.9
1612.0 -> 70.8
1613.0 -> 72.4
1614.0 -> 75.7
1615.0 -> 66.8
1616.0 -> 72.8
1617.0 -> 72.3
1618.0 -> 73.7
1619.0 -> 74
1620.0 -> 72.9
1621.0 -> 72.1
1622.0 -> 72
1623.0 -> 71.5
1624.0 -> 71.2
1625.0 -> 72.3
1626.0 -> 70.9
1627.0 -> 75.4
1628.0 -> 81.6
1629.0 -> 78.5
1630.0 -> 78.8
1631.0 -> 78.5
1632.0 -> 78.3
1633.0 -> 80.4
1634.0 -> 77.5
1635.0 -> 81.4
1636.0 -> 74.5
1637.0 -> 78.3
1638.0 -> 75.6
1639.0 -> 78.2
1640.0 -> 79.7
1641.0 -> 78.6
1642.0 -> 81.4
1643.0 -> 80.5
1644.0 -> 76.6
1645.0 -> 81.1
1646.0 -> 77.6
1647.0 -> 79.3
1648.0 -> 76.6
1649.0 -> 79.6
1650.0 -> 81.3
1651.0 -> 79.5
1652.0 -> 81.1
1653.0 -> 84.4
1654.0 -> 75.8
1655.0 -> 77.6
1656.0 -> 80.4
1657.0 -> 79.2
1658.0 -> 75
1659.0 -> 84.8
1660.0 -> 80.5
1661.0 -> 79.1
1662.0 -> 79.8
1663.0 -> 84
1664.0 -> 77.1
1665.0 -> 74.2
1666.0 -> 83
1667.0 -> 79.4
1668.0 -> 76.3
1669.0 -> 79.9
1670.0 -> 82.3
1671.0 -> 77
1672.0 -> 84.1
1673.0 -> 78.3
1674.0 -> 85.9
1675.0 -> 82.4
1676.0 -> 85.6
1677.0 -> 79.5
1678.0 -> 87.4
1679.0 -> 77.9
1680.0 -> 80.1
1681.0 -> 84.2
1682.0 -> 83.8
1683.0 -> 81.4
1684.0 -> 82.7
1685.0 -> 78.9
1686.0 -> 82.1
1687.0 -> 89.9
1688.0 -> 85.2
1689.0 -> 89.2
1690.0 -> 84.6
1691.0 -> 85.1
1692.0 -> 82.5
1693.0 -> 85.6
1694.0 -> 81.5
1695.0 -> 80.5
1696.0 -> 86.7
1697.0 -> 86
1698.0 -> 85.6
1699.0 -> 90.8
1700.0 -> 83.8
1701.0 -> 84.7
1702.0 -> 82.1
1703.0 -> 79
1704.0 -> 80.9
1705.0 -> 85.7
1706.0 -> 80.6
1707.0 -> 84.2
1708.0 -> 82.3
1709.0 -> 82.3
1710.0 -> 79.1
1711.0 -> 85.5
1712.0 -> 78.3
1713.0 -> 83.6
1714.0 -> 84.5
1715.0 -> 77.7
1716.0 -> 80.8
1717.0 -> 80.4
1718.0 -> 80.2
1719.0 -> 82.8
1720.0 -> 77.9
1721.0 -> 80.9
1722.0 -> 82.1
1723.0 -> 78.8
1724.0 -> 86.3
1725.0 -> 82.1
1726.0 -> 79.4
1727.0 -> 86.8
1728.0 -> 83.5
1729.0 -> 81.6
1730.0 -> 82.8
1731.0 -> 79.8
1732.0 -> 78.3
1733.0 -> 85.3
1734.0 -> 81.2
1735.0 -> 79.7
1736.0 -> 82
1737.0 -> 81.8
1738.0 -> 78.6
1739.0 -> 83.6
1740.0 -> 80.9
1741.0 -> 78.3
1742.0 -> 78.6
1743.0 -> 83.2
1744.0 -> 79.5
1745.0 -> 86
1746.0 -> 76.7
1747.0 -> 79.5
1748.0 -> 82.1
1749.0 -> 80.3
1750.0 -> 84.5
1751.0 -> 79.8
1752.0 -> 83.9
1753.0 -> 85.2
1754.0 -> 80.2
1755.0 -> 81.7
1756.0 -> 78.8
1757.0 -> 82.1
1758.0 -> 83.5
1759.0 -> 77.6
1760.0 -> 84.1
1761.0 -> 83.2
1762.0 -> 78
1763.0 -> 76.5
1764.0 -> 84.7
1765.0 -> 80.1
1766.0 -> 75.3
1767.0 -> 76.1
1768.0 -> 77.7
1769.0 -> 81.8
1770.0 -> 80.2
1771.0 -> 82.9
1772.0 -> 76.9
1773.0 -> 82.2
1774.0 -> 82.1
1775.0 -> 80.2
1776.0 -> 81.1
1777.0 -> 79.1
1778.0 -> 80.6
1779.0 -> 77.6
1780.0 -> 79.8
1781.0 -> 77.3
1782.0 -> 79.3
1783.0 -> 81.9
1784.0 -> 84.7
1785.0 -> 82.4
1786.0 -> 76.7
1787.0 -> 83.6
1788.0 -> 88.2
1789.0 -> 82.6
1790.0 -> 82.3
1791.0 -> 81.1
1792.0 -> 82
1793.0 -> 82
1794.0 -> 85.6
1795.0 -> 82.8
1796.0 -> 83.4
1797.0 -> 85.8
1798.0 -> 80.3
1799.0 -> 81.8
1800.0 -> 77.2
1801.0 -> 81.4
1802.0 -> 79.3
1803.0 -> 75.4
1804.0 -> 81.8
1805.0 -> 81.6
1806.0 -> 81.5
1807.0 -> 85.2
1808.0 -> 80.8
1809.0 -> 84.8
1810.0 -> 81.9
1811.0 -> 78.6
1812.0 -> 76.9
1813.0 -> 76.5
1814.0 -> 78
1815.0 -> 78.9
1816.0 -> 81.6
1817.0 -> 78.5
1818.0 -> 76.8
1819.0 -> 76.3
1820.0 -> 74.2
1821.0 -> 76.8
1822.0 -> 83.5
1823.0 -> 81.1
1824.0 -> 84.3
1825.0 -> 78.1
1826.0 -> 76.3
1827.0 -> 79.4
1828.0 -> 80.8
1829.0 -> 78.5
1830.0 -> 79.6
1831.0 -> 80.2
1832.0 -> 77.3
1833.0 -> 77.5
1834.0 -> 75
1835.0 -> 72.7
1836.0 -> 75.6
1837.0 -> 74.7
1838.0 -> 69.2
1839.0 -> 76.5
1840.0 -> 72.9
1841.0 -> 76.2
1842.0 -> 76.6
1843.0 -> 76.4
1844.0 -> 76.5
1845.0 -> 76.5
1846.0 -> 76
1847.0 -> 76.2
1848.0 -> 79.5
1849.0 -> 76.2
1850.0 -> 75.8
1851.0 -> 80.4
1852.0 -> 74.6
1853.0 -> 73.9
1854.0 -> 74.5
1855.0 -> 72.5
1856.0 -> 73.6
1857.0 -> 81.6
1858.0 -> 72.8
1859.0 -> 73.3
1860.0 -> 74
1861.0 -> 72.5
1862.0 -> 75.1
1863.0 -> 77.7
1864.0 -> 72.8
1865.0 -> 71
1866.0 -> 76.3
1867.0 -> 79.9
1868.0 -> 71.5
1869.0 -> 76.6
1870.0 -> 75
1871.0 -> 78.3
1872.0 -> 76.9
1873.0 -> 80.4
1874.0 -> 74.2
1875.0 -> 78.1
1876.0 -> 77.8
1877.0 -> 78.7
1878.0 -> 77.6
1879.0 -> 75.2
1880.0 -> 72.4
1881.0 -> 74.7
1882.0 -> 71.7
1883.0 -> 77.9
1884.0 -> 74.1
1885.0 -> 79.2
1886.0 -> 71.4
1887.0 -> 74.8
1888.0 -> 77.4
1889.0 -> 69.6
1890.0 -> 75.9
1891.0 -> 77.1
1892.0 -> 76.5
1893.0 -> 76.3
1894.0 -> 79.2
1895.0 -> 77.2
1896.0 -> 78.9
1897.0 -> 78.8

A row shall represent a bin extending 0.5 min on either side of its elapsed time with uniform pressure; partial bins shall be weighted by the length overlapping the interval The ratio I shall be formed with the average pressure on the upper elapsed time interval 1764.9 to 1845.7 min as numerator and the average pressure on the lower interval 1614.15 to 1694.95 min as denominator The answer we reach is 1.0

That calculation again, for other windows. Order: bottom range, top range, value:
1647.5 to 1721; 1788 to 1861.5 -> 0.96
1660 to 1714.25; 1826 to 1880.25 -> 0.92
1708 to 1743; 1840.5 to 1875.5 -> 0.93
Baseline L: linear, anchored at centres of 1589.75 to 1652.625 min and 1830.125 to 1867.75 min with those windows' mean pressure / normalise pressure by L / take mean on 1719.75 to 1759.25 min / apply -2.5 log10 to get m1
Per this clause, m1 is -0.08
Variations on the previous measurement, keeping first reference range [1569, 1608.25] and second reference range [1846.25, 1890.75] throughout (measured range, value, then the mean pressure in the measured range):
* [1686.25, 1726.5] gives -0.089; 83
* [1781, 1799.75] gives -0.088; 82.4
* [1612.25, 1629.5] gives 0.052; 73.3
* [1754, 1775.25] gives -0.058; 80.3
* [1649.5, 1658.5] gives -0.037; 79.4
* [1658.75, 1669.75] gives -0.044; 79.8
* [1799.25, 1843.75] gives -0.036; 78.3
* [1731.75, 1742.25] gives -0.064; 80.9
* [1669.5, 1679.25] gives -0.076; 82.1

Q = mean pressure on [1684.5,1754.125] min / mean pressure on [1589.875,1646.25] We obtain 1.1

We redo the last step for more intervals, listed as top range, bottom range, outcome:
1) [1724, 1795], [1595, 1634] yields 1.10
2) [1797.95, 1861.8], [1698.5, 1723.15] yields 0.95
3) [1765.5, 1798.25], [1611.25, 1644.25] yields 1.07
